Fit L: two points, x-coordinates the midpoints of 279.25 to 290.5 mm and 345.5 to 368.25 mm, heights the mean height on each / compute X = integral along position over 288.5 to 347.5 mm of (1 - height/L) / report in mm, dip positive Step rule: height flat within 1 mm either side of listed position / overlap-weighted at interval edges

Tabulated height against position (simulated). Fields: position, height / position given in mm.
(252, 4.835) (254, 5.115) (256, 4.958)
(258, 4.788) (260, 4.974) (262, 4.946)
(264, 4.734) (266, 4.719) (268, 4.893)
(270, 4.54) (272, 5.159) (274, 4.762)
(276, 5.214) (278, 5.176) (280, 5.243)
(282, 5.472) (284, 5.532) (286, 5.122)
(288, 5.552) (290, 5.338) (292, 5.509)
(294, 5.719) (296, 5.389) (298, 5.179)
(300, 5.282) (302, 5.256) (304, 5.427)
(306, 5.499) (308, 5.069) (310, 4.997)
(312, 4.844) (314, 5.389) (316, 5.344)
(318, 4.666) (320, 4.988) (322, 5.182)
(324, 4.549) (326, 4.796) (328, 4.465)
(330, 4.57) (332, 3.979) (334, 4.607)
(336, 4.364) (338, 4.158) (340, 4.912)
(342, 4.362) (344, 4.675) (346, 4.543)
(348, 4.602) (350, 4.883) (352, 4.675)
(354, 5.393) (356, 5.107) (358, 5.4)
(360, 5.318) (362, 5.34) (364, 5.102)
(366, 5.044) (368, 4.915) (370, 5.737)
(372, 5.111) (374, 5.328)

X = 3.3 mm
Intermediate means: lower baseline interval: 5.38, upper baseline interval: 5.04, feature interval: 4.94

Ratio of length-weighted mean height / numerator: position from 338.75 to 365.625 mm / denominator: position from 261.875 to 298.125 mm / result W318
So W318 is 1.0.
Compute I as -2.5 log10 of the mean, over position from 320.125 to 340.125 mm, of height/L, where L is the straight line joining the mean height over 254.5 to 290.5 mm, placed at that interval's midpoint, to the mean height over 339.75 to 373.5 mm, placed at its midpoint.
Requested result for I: 0.11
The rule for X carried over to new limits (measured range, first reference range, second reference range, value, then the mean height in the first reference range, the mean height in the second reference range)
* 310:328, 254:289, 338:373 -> 0.2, 5.05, 4.98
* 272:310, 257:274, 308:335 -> -3.8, 4.84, 4.81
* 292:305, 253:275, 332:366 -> -1.4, 4.87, 4.82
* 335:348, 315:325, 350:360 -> 1.4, 4.95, 5.14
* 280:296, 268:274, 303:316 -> -1.4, 4.84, 5.21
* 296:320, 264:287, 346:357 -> -0.9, 5.06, 4.9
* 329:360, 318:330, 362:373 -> 1.7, 4.77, 5.2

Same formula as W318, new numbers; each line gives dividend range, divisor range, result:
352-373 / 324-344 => 1.16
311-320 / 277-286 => 0.95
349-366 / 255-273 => 1.06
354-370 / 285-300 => 0.97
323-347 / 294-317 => 0.85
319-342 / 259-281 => 0.93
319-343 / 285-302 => 0.85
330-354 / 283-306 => 0.85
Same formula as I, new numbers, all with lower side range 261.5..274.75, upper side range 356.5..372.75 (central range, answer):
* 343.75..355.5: 0.08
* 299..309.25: -0.07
